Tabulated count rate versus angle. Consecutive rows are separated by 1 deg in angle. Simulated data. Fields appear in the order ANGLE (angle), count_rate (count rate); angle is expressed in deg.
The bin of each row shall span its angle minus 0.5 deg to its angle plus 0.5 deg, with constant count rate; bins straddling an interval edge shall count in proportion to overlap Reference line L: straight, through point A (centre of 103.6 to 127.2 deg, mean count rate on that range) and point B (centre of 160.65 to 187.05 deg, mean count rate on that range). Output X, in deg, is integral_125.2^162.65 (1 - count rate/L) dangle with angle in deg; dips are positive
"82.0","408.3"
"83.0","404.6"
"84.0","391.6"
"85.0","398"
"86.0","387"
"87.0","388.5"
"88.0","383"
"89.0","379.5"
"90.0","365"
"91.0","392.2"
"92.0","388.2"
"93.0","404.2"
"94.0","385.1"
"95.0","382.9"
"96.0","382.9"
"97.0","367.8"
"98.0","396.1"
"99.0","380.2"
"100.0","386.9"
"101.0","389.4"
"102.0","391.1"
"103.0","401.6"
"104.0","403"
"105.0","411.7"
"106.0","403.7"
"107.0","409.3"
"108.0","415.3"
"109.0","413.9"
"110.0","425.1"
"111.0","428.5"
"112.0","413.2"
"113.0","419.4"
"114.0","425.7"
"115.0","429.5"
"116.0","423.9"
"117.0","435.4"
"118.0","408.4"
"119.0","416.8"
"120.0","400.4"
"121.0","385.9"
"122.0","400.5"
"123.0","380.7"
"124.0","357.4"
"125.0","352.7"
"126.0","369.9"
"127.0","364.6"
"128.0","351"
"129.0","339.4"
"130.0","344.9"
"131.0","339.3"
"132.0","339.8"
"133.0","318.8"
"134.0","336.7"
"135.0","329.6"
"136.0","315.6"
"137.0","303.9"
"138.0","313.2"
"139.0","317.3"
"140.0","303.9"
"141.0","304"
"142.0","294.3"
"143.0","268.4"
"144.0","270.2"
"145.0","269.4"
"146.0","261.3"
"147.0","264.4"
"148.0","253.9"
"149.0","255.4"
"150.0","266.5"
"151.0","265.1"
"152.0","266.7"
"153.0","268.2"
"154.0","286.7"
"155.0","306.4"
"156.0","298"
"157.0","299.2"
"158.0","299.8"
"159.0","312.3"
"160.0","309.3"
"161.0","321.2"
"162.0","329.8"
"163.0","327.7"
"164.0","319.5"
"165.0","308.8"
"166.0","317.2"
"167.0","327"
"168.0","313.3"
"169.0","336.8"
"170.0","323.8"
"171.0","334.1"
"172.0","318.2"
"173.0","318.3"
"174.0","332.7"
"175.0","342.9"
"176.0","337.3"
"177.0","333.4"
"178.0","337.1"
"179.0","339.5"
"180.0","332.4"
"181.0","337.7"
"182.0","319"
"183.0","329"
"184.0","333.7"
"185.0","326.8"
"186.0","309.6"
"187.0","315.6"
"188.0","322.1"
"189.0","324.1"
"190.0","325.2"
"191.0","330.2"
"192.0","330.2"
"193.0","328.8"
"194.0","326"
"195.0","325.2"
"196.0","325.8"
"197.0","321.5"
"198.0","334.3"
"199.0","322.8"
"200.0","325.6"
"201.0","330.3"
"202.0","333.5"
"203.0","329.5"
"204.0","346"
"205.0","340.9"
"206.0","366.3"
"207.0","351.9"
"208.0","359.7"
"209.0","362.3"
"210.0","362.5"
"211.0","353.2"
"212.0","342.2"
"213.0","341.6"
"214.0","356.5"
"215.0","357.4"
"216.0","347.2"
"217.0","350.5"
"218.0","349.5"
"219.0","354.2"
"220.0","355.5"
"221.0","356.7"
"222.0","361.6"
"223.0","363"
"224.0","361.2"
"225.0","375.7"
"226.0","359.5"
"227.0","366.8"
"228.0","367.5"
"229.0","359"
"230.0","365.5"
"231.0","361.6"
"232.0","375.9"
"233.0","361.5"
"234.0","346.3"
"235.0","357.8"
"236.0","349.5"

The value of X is 6.3 deg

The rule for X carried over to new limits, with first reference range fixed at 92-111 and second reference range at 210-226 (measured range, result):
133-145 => 2.5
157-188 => 4.0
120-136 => 1.4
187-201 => 1.5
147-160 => 3.3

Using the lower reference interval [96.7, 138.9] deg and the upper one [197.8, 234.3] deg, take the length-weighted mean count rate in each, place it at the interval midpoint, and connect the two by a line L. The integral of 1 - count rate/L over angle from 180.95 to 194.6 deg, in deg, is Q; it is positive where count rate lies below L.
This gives 1.36 deg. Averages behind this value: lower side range 381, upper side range 353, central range 325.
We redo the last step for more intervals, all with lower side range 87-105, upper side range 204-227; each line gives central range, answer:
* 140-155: 4.0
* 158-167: 1.3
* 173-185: 1.1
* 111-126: -0.8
